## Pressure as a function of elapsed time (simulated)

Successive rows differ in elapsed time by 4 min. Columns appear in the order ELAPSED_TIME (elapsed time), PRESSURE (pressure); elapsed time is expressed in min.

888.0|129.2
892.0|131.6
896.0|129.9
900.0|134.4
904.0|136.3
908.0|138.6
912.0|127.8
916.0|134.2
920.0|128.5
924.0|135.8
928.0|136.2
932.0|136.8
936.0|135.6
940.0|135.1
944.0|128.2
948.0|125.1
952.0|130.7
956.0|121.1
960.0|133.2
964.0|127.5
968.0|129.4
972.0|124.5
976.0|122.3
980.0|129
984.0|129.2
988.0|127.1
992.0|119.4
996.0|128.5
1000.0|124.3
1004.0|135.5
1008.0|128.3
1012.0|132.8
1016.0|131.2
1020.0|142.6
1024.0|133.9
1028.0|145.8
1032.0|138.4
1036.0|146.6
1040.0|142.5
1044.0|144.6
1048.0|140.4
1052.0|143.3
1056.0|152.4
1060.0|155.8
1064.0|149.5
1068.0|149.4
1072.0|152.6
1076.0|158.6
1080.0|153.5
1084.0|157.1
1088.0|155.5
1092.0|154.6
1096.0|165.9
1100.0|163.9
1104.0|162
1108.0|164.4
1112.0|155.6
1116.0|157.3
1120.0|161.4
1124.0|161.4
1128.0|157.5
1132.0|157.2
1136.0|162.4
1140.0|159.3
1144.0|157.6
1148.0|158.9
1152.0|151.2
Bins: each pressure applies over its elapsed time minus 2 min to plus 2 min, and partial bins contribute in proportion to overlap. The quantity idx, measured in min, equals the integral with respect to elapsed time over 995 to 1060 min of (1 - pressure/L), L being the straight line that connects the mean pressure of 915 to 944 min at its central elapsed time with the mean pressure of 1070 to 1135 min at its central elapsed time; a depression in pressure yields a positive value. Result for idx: 4.1 min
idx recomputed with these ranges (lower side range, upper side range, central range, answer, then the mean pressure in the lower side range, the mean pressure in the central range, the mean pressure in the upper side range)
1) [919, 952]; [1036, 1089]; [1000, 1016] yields 1.3 min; 133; 131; 150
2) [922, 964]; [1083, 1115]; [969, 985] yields 1.3 min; 132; 126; 160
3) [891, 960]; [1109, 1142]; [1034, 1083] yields 0.3 min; 132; 149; 159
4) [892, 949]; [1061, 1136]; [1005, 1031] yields 1.9 min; 133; 136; 158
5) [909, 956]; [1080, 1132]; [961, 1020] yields 5.3 min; 132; 128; 159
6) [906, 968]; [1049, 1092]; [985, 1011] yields 2.5 min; 132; 127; 153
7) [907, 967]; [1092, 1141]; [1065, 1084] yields 0.0 min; 131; 154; 160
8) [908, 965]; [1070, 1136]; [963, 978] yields 1.2 min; 131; 126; 159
